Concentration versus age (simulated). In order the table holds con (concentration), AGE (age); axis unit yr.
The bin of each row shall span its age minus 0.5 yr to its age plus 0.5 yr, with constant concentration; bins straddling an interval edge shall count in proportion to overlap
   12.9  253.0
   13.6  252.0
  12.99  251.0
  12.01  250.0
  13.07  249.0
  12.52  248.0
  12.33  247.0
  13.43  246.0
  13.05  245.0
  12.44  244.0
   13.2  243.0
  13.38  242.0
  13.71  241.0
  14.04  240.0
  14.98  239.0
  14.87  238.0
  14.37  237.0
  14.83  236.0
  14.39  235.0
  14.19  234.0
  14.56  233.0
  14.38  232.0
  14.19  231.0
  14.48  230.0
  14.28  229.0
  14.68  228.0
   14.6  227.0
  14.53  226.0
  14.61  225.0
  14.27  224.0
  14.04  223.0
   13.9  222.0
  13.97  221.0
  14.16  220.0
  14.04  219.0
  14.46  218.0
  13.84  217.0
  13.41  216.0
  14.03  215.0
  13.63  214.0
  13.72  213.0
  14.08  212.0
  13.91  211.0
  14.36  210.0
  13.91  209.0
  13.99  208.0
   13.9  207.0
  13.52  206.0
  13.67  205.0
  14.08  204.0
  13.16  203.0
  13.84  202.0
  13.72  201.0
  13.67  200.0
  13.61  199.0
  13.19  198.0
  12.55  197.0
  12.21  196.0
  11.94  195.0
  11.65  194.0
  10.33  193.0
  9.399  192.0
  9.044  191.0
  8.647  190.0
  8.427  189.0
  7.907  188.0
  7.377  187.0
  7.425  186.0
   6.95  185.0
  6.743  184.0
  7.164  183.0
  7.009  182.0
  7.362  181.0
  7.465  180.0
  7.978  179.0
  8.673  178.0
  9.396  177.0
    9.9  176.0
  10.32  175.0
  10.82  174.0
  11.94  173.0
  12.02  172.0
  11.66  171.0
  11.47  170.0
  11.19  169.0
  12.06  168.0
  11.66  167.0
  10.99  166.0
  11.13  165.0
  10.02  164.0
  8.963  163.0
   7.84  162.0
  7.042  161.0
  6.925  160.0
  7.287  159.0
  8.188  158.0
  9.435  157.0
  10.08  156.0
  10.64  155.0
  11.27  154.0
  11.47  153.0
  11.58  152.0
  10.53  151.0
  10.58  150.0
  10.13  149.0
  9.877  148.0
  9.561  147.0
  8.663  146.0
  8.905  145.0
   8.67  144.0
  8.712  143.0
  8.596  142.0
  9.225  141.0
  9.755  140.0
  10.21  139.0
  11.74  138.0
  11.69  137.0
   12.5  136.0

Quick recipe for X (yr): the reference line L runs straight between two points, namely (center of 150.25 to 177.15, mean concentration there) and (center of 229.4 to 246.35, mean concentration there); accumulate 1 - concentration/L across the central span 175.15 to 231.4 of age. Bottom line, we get 1.8 yr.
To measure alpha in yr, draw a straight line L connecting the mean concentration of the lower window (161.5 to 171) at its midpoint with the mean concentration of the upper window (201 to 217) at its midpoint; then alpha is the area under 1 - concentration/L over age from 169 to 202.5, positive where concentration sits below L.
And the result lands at 5.62 yr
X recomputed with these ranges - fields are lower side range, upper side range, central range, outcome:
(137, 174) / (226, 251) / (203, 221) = -1.84 yr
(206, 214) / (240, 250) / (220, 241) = -1.56 yr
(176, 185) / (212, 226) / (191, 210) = -3.08 yr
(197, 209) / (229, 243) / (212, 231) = -0.19 yr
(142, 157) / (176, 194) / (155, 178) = -2.27 yr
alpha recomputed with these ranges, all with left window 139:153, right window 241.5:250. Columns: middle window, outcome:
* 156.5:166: 1.42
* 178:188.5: 3.35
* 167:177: -0.65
